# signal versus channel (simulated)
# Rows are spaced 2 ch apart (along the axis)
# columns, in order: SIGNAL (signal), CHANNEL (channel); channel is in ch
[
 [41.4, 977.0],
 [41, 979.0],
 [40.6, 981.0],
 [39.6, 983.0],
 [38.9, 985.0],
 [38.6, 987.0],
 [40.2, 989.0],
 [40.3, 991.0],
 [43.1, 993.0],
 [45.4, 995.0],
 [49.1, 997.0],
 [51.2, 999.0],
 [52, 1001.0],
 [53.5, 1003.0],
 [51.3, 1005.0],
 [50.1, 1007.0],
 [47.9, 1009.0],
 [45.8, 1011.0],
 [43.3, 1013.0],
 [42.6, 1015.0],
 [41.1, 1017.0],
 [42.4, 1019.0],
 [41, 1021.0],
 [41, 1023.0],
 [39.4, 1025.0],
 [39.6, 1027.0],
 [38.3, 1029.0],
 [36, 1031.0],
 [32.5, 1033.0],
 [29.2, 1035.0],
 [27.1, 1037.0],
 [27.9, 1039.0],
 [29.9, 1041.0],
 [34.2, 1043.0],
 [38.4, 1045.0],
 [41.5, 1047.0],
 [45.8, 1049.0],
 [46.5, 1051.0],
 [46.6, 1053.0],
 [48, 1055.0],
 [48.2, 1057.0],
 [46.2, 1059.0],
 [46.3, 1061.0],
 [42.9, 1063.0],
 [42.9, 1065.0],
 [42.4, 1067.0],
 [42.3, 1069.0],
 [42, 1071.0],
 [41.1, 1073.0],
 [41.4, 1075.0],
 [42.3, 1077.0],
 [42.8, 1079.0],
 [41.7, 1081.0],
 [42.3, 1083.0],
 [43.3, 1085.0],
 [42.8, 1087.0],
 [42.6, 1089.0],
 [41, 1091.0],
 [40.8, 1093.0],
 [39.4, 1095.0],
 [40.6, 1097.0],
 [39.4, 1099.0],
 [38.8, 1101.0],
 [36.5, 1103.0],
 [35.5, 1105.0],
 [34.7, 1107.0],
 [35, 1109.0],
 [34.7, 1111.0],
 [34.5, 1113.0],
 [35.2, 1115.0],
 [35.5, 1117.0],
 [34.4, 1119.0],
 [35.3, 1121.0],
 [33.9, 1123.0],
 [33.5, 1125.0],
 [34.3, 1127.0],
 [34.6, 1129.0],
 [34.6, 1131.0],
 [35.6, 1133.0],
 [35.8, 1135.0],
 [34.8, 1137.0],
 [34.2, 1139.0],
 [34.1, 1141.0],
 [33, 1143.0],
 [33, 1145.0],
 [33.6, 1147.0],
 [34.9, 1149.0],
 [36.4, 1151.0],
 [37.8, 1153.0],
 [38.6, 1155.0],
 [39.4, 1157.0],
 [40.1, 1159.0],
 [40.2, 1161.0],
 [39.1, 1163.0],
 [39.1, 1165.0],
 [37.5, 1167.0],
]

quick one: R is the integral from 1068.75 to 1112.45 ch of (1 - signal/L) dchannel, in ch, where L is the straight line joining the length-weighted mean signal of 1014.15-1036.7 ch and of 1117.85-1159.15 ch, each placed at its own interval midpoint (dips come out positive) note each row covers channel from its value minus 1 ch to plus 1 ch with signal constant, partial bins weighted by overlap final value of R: -4.2 ch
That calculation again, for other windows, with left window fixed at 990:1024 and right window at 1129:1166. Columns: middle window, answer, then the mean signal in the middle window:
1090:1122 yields 1.81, 37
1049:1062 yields -1.30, 46.9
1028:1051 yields 4.49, 35.1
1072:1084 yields -0.25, 41.9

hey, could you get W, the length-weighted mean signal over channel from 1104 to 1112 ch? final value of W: 35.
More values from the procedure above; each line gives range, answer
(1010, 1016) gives 43.9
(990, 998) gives 44.5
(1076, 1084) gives 42.3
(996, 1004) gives 51.5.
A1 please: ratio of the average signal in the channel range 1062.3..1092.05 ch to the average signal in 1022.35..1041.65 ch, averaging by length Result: 1.2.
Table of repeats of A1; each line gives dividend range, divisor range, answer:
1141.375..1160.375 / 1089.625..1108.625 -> 0.94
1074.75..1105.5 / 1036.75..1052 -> 1.11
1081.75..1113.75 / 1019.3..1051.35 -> 1.06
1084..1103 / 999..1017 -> 0.85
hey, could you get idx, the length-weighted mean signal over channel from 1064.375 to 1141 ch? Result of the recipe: 38.1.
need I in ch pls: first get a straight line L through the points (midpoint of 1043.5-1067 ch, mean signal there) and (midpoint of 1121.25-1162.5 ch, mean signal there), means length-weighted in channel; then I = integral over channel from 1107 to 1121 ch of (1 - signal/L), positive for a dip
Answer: 1.3 ch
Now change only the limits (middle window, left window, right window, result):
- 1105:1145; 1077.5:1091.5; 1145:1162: 4.9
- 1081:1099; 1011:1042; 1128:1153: -2.9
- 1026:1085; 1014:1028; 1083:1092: 2.1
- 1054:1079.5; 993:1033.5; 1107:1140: -2.6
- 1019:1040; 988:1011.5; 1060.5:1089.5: 4.6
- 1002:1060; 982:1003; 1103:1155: 0.6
